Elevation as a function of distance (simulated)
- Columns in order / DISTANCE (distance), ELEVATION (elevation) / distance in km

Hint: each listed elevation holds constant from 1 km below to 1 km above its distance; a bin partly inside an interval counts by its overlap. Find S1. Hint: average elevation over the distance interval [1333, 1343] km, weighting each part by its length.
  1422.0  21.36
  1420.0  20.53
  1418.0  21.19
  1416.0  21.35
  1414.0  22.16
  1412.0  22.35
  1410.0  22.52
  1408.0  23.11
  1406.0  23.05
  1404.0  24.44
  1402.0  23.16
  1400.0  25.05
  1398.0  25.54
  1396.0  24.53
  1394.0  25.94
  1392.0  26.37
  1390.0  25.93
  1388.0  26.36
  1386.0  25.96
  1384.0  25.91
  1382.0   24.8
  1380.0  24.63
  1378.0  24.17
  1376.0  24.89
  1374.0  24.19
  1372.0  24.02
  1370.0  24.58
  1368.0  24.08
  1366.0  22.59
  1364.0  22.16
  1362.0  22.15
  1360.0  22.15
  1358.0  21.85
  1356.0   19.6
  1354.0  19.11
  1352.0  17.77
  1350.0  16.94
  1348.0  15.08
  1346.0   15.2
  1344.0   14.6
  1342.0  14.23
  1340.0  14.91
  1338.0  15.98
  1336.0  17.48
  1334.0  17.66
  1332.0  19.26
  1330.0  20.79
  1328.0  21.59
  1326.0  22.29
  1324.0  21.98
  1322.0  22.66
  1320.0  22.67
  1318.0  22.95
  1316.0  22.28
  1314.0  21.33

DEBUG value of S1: 16.1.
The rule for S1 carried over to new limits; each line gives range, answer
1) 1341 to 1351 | 15.2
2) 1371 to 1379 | 24.3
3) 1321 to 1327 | 22.3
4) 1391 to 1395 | 26.2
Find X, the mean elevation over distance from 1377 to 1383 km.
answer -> 24.5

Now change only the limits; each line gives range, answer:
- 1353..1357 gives 19.4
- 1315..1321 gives 22.6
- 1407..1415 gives 22.5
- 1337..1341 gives 15.4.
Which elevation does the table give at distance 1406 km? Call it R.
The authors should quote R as 23.05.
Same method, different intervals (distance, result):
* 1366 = 22.59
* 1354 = 19.11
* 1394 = 25.94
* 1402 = 23.16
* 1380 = 24.63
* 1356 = 19.6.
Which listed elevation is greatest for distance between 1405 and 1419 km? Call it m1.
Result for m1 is 23.11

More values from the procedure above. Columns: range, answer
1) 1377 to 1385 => 25.91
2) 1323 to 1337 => 22.29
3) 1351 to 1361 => 22.15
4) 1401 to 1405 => 24.44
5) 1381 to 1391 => 26.36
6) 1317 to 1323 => 22.95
